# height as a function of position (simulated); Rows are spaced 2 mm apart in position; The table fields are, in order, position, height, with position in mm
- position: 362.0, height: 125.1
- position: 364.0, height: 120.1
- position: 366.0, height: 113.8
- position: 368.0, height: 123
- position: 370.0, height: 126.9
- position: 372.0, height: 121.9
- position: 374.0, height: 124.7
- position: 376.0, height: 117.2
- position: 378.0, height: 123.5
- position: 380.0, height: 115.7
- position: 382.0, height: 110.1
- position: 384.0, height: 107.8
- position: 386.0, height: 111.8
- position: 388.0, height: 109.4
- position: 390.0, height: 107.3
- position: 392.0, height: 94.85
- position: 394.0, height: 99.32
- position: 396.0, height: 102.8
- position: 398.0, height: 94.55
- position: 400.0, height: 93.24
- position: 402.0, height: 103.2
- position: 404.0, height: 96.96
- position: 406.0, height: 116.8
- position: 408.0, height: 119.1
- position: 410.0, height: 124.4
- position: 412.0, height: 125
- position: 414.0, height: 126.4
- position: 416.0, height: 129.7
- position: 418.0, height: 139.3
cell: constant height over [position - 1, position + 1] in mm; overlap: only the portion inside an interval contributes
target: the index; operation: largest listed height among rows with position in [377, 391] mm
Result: 123.5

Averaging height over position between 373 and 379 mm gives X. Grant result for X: 122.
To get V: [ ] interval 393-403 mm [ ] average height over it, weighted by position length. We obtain 98.6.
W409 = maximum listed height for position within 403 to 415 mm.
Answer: 126.4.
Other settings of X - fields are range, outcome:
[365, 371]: 121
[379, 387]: 111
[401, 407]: 106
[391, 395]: 97.1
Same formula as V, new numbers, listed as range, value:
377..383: 116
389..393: 101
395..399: 98.7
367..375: 124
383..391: 109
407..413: 123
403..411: 114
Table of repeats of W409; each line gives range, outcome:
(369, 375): 126.9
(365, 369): 123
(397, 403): 103.2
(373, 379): 124.7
